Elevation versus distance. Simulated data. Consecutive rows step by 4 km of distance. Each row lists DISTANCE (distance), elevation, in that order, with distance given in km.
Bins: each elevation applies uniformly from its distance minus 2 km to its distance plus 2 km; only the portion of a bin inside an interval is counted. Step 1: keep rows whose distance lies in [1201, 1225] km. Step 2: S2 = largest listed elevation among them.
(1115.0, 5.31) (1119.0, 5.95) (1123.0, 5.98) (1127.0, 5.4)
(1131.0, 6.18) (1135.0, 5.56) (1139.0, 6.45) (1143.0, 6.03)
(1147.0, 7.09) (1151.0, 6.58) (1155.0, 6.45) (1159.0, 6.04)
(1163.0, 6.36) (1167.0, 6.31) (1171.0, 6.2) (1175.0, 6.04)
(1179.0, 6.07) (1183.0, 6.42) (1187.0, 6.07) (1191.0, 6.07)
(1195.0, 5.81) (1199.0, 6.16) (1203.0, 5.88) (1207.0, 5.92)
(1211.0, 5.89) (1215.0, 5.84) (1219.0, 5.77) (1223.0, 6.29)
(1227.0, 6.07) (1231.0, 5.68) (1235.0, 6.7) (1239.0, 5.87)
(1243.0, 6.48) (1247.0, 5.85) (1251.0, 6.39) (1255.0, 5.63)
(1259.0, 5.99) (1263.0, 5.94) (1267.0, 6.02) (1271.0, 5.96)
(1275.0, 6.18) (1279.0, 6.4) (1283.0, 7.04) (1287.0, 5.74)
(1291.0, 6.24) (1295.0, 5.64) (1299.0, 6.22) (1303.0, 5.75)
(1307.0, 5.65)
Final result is 6.29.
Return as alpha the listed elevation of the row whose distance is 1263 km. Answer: 5.94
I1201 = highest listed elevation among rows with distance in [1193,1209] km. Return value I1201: 6.16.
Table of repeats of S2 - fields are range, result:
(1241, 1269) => 6.48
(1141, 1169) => 7.09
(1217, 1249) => 6.7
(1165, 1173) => 6.31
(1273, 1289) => 7.04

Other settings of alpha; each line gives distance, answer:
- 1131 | 6.18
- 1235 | 6.7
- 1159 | 6.04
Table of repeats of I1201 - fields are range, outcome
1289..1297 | 6.24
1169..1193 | 6.42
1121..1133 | 6.18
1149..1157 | 6.58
